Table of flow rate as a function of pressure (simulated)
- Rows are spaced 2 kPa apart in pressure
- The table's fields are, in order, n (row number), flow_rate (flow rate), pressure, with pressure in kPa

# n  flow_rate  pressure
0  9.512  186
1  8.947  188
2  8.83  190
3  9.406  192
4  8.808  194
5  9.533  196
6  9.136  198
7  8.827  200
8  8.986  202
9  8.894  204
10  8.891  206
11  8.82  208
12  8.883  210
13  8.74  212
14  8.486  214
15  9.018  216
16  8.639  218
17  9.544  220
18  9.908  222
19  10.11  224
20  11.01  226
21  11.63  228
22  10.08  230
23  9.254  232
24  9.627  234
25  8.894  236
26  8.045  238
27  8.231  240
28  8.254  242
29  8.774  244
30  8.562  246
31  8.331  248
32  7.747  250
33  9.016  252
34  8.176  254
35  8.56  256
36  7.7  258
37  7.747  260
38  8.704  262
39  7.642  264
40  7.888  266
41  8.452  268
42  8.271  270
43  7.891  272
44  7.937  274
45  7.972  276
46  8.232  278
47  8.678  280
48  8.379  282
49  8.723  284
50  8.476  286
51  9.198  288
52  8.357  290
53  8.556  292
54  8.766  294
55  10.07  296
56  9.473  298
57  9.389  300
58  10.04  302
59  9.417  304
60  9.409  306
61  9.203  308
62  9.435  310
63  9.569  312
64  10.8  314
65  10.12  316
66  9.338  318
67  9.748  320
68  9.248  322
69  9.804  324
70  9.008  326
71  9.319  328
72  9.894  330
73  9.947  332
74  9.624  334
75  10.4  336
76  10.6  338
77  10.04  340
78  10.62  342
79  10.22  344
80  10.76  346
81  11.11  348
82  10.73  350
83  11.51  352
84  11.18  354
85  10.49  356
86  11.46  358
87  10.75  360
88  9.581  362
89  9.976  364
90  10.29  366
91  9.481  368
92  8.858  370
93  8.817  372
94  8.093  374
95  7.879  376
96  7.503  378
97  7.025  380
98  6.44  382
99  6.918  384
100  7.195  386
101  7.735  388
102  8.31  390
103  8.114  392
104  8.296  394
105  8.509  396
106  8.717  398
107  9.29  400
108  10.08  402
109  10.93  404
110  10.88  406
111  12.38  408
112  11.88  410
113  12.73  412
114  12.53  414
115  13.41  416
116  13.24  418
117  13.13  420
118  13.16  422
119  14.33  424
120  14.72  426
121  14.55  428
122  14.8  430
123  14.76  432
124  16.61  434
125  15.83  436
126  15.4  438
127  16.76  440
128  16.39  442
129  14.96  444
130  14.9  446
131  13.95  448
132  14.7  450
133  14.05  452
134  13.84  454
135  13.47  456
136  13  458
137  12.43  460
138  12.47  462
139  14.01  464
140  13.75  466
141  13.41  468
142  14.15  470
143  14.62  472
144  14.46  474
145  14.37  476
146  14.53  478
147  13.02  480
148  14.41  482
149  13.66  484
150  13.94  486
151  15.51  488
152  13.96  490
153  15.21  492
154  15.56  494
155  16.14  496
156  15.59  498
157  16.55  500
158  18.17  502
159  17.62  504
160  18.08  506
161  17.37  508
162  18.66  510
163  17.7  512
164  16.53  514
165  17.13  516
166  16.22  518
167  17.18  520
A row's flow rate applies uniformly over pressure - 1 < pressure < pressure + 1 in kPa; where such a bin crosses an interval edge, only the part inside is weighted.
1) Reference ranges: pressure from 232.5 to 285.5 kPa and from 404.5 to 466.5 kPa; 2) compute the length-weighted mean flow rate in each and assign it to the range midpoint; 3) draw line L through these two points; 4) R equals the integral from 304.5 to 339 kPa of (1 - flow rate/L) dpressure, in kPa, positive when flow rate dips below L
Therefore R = 2.0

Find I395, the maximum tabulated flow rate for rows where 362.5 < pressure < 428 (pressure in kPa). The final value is 14.72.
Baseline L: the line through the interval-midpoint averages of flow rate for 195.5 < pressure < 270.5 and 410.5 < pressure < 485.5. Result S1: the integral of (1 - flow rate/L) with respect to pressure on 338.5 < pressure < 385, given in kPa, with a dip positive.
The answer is 9.39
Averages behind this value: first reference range 8.87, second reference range 14.2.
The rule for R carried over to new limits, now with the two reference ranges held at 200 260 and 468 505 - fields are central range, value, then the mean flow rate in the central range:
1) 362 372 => 2.17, 9.56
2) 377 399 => 8.67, 7.71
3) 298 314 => 1.77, 9.57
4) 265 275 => 1.84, 8.09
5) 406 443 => -1.56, 14.2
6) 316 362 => 5.22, 10.2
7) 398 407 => 2.02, 10.1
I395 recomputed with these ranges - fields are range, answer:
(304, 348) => 11.11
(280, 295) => 9.198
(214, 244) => 11.63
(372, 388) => 8.817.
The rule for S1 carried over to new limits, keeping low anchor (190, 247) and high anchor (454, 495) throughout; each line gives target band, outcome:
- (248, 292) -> 8.1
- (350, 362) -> 0.9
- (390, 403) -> 3.9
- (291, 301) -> 1.3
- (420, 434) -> -1.4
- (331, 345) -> 1.5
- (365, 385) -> 6.6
